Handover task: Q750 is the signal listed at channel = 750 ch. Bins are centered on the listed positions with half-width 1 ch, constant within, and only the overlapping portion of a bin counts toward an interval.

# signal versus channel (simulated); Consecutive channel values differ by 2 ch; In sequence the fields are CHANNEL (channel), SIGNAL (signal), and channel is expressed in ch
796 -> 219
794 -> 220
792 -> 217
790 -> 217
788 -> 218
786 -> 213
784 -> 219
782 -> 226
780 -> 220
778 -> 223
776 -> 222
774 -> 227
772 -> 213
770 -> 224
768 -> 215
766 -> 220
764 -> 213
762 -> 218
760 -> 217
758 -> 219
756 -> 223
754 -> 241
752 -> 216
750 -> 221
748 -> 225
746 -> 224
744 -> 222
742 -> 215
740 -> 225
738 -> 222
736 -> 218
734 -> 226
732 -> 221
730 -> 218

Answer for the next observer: 221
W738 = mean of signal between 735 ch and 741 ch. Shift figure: 222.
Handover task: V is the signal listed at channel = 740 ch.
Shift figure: 225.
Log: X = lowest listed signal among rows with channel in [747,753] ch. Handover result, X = 216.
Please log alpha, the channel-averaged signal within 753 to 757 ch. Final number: 232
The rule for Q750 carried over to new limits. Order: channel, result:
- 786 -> 213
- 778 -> 223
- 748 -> 225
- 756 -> 223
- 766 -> 220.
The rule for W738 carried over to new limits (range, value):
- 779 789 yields 219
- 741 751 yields 221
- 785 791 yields 216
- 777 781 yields 222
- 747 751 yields 223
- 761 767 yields 217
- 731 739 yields 222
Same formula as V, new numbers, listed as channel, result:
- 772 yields 213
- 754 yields 241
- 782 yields 226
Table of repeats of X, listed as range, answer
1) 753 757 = 223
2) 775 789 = 213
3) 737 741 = 222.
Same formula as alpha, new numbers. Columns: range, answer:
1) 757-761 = 218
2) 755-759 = 221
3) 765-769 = 218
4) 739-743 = 220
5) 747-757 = 225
